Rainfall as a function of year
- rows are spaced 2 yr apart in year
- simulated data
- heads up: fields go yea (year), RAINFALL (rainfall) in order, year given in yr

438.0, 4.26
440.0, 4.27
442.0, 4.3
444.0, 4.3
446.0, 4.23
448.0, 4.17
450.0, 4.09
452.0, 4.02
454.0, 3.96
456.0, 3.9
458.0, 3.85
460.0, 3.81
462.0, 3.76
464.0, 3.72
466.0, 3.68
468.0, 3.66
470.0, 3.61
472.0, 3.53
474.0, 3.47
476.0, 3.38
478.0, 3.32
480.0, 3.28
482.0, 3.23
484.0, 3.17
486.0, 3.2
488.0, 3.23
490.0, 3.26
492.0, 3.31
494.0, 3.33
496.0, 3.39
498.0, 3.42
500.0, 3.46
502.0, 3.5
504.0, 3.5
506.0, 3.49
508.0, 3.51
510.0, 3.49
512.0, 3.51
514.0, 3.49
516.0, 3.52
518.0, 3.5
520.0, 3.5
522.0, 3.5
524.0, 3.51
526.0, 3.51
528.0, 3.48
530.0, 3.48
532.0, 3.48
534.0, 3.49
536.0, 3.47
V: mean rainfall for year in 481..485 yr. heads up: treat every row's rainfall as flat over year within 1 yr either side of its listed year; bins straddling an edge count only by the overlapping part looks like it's 3.2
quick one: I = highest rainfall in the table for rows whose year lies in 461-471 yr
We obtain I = 3.76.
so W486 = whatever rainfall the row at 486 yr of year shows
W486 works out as 3.2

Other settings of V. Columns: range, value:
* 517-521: 3.5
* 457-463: 3.81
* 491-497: 3.34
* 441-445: 4.3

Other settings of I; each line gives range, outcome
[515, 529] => 3.52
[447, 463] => 4.17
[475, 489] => 3.38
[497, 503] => 3.5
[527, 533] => 3.48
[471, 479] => 3.53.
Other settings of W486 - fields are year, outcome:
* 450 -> 4.09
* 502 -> 3.5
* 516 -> 3.52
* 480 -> 3.28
